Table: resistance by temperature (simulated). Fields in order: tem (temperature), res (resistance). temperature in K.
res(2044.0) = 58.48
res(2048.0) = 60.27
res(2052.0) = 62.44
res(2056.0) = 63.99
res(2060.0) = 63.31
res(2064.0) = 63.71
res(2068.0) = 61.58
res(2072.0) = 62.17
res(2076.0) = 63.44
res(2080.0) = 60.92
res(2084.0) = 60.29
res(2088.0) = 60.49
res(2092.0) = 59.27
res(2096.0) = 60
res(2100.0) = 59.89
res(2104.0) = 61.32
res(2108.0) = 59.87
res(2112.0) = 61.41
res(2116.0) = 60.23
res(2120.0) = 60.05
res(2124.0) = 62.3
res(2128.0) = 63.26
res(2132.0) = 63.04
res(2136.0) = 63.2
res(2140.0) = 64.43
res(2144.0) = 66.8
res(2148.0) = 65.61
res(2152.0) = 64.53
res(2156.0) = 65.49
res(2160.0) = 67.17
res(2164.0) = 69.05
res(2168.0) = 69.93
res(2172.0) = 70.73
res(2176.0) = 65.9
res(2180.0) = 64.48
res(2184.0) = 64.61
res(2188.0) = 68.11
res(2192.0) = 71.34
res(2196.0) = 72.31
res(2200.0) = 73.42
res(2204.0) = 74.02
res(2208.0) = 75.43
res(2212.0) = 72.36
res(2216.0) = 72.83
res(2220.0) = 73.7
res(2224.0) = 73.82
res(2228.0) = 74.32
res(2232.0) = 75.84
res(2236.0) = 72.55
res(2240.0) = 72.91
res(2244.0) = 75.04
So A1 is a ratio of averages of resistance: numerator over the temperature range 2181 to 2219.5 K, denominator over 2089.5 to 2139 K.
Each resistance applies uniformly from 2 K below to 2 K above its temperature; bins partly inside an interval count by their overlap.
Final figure 1.2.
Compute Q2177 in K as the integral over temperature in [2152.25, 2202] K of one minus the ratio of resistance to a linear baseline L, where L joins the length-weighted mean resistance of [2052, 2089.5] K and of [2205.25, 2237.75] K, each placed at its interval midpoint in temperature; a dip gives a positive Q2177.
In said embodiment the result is 1.45 K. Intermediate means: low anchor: 62.2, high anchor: 73.9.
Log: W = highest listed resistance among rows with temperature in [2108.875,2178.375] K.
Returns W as 70.73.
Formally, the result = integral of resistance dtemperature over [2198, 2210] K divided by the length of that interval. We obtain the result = 74.3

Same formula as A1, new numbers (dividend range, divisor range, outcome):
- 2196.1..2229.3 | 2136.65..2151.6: 1.13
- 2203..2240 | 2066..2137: 1.21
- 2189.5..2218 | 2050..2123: 1.19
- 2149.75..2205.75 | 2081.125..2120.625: 1.14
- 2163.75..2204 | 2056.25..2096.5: 1.12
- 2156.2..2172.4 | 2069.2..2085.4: 1.11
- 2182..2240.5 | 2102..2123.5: 1.19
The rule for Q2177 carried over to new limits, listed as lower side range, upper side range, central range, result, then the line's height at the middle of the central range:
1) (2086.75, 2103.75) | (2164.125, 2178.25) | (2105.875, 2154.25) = 0.9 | 64.1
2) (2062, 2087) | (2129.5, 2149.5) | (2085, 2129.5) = 1.8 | 63.3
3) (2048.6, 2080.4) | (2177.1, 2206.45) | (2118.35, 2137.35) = 1.1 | 66.2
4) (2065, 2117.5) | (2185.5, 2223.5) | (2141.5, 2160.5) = 0.4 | 67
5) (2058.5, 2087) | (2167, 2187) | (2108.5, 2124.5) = 0.9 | 64.2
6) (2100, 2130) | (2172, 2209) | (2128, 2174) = -0.7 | 65.3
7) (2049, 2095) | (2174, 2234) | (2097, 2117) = 1.2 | 64.4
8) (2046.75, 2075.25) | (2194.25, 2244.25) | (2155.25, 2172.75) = 0.3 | 69.8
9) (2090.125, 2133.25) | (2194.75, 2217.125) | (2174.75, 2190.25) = 1.0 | 70.3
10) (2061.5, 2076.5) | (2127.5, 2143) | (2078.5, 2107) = 1.2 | 63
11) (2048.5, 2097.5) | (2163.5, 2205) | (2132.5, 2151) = 0.5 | 66.5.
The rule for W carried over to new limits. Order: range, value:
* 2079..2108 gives 61.32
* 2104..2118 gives 61.41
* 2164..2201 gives 73.42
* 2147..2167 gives 69.05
